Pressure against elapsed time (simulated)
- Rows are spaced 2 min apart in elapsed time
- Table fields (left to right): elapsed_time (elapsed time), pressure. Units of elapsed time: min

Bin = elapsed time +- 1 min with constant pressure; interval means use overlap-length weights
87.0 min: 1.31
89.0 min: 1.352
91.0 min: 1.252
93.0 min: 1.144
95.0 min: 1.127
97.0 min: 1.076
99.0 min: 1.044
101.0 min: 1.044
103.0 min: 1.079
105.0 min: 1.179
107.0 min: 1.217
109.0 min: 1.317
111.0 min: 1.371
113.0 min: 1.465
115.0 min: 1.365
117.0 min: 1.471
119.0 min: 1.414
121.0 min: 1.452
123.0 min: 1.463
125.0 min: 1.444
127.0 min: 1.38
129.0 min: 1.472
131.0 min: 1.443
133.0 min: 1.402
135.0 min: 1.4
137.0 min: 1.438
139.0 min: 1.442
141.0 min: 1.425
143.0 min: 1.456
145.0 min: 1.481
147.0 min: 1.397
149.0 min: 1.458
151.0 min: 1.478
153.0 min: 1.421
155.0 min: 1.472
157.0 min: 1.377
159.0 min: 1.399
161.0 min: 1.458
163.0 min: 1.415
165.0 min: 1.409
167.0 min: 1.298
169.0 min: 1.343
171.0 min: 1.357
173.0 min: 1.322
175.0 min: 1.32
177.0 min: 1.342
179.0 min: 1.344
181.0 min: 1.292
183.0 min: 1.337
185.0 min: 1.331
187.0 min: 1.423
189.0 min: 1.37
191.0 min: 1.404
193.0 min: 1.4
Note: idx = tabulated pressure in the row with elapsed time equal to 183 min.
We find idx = 1.337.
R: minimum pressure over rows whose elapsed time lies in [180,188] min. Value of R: 1.292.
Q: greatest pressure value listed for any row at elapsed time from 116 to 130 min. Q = 1.472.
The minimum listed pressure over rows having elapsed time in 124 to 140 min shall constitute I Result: 1.38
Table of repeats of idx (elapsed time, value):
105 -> 1.179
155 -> 1.472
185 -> 1.331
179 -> 1.344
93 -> 1.144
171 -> 1.357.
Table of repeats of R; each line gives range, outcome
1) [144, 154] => 1.397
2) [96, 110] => 1.044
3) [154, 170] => 1.298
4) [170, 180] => 1.32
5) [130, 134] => 1.402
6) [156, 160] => 1.377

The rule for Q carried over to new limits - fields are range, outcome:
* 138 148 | 1.481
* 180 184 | 1.337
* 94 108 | 1.217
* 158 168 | 1.458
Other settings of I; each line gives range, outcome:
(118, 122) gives 1.414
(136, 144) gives 1.425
